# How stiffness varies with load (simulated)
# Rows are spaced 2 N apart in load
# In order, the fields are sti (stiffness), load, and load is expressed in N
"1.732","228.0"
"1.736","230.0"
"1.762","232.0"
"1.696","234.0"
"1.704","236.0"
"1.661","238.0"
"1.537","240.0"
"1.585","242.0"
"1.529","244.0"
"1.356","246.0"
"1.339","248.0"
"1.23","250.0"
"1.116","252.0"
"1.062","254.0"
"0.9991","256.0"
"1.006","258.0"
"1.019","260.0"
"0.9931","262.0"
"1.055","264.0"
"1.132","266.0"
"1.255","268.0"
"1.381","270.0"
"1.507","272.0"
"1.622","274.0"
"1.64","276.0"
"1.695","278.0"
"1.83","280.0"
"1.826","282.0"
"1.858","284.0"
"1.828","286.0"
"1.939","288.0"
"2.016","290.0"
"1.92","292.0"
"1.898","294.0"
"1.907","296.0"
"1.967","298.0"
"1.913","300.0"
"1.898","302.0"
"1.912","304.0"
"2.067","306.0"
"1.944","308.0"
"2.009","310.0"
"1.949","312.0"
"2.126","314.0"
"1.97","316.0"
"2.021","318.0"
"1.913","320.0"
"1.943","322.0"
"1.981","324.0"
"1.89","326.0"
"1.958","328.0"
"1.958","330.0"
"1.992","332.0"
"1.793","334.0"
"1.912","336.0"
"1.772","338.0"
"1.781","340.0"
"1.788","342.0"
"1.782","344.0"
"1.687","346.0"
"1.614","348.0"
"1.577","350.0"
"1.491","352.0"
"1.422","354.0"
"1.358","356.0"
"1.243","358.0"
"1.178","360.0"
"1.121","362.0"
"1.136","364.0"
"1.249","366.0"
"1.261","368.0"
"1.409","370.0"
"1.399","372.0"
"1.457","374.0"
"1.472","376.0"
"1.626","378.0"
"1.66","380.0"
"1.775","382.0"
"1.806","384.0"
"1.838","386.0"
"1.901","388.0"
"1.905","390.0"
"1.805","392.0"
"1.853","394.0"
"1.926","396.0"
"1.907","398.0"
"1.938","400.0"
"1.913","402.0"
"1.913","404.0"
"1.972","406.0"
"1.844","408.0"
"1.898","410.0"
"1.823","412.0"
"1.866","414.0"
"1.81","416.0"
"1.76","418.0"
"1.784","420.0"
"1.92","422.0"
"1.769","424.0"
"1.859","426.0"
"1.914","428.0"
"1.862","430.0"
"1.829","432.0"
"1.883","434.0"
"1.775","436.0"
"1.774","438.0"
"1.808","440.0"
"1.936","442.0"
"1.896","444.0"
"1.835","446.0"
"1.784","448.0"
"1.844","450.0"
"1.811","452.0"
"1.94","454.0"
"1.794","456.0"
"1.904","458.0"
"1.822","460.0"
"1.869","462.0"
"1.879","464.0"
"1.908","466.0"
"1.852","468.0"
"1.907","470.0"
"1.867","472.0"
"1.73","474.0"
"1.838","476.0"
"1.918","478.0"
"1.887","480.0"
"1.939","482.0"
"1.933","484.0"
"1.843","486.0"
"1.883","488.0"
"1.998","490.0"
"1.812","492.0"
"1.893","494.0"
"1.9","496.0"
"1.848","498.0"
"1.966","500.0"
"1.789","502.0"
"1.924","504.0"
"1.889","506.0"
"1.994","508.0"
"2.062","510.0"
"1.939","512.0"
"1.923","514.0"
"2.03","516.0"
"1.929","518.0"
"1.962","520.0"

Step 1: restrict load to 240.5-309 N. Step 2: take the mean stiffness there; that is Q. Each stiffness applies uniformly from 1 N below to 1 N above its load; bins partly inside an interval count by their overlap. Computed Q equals 1.57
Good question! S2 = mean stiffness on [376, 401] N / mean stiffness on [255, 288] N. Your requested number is 1.3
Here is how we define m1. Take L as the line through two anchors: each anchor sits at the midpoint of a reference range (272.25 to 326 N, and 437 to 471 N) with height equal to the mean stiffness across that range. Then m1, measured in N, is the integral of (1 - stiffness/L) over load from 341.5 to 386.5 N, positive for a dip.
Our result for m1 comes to 9.47 N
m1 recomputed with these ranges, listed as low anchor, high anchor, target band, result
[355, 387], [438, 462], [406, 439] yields -2.6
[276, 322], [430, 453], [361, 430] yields 5.2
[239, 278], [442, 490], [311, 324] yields -4.7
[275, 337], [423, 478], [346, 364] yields 4.9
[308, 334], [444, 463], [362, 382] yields 5.3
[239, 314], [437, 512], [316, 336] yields -3.3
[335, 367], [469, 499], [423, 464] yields -1.9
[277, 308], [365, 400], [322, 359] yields 1.1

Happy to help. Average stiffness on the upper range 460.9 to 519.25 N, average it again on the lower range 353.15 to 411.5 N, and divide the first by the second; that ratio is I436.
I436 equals 1.17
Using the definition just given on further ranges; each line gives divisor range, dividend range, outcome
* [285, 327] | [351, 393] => 0.77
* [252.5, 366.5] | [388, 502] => 1.12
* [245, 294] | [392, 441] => 1.28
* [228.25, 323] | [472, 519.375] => 1.16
